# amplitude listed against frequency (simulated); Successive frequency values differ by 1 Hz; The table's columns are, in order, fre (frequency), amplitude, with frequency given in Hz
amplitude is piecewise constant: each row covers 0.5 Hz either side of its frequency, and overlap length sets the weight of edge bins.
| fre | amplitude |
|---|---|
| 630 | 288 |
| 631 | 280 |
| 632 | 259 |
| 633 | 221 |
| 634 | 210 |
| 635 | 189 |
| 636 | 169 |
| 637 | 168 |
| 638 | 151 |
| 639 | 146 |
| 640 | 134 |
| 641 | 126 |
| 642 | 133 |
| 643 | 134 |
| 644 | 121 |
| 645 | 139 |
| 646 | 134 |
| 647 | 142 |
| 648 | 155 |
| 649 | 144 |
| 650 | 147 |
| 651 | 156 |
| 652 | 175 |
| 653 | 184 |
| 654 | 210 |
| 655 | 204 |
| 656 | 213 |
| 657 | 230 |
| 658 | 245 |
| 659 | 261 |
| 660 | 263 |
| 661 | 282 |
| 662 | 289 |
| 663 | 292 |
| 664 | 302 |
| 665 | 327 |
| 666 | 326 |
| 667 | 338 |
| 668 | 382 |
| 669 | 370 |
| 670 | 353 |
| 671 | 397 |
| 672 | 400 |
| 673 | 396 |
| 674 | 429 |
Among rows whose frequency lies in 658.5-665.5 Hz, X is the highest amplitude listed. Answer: 327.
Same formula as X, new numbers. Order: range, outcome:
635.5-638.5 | 169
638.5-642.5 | 146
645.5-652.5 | 175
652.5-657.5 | 230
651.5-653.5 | 184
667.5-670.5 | 382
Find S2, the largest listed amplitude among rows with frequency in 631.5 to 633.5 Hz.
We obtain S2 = 259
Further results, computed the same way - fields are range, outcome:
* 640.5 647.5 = 142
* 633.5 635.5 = 210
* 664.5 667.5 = 338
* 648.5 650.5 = 147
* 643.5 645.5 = 139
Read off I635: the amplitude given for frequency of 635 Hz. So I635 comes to 189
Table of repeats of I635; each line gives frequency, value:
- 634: 210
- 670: 353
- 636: 169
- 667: 338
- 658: 245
